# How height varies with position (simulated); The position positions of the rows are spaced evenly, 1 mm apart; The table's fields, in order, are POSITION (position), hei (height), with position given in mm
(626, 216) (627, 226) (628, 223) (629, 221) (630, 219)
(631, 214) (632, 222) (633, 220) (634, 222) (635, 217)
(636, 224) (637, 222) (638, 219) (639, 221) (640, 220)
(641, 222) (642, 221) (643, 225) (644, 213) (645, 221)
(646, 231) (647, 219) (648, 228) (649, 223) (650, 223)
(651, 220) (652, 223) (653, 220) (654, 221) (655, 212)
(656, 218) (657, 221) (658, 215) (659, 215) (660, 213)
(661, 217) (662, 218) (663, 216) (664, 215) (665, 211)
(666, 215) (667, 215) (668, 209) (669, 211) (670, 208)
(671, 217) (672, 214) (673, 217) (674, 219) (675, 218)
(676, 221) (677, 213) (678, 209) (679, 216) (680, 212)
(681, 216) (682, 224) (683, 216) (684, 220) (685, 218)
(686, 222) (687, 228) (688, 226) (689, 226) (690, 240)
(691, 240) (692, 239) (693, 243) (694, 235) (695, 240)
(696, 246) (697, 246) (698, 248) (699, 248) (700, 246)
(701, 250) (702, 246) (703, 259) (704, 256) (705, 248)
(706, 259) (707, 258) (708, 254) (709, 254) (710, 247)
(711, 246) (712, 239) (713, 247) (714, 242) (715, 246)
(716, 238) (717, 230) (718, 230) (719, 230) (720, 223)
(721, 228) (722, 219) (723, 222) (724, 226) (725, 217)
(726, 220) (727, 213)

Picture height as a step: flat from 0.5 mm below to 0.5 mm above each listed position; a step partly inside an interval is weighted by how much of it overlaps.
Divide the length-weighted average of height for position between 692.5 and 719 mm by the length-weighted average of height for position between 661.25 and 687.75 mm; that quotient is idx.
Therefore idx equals 1.14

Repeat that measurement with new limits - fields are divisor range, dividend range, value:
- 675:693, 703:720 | 1.10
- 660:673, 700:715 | 1.17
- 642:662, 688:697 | 1.08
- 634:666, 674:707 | 1.06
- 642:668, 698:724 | 1.11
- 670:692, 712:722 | 1.06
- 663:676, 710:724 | 1.09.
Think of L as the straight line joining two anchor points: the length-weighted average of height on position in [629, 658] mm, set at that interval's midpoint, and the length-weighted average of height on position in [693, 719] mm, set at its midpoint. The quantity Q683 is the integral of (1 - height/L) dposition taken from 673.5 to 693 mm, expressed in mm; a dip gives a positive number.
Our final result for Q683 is 1.2 mm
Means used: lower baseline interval 221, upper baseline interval 246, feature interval 223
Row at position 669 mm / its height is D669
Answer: 211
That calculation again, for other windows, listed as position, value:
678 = 209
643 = 225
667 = 215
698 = 248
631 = 214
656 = 218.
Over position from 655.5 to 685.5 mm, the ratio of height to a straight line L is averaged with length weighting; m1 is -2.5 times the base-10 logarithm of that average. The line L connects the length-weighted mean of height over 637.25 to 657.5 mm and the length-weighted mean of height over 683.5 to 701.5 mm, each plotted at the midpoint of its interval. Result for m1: 0.07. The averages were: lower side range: 221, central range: 216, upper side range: 237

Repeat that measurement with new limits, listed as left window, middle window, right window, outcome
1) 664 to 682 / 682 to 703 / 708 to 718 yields -0.037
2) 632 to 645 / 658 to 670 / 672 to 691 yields 0.033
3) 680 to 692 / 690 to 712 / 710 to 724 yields -0.083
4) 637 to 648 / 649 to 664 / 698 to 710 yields 0.051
